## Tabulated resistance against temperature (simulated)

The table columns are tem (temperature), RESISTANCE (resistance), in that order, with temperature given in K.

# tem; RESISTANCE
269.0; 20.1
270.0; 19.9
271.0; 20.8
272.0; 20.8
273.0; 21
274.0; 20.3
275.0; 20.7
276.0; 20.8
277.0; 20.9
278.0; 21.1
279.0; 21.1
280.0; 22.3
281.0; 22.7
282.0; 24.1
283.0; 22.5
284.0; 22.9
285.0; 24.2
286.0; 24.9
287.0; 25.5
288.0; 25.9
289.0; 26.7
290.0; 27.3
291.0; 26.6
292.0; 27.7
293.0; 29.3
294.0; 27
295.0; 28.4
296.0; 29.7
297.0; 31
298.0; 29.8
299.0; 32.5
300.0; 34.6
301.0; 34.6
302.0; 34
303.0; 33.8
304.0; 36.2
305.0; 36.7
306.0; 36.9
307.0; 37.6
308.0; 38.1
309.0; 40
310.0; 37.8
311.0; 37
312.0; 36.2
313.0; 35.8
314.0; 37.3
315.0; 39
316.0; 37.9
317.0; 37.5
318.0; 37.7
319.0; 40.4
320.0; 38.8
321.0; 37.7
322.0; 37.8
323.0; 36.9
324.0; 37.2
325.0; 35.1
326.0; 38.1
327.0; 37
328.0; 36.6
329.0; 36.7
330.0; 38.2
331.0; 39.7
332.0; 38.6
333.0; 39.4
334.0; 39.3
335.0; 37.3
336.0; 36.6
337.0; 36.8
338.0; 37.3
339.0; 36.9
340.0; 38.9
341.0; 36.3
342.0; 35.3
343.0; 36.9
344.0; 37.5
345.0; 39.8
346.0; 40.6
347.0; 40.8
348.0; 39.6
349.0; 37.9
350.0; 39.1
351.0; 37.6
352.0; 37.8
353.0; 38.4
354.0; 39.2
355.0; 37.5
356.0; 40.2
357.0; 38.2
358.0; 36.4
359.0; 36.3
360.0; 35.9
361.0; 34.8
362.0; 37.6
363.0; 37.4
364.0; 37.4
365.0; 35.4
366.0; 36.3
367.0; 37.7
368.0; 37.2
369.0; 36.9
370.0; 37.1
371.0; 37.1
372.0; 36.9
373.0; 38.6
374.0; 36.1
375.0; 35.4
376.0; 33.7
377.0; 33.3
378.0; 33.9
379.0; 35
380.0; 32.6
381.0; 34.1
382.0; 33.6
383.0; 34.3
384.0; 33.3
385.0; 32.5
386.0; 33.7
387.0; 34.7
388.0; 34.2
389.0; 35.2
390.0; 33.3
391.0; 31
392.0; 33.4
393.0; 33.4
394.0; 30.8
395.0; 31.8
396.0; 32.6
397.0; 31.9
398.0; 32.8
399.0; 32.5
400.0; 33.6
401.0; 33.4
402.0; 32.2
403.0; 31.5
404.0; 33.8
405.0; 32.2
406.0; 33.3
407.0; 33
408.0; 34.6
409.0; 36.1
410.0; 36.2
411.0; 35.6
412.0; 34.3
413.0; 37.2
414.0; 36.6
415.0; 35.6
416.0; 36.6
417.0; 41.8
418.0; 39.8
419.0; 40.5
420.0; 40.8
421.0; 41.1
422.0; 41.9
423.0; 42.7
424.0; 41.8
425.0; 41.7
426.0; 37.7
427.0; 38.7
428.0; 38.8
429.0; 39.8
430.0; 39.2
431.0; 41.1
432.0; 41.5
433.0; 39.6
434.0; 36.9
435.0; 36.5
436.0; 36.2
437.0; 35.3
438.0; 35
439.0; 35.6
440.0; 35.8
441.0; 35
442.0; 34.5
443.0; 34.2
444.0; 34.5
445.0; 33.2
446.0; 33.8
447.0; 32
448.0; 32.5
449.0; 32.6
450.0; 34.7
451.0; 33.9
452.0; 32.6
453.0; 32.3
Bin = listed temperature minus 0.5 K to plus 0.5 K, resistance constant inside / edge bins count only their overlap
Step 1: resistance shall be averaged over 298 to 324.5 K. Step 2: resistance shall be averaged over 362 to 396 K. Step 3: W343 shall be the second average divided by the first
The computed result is 0.9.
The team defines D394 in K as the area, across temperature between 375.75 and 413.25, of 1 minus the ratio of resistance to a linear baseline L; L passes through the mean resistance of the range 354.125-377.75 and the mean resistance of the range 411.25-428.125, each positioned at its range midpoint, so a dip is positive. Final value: 4.45 K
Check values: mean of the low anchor 36.7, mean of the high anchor 39.2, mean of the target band 33.5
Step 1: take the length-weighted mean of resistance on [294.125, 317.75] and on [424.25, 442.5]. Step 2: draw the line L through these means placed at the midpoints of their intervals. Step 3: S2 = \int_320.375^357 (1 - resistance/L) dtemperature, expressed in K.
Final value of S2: -2.1 K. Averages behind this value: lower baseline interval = 35.2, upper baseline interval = 37.8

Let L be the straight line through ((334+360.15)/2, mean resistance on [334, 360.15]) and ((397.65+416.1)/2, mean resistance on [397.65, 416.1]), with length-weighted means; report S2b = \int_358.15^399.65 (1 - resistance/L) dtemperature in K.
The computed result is 1.5 K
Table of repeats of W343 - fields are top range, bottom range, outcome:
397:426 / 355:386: 1.02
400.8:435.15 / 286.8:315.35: 1.14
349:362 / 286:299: 1.35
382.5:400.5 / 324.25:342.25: 0.88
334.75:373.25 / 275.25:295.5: 1.53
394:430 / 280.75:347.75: 1.05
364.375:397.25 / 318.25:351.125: 0.91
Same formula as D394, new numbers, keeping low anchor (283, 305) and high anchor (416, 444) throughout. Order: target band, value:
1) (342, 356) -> -2.4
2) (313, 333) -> -4.2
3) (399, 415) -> 1.2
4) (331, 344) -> -2.2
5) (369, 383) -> -0.2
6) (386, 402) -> 1.4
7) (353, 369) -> -1.6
